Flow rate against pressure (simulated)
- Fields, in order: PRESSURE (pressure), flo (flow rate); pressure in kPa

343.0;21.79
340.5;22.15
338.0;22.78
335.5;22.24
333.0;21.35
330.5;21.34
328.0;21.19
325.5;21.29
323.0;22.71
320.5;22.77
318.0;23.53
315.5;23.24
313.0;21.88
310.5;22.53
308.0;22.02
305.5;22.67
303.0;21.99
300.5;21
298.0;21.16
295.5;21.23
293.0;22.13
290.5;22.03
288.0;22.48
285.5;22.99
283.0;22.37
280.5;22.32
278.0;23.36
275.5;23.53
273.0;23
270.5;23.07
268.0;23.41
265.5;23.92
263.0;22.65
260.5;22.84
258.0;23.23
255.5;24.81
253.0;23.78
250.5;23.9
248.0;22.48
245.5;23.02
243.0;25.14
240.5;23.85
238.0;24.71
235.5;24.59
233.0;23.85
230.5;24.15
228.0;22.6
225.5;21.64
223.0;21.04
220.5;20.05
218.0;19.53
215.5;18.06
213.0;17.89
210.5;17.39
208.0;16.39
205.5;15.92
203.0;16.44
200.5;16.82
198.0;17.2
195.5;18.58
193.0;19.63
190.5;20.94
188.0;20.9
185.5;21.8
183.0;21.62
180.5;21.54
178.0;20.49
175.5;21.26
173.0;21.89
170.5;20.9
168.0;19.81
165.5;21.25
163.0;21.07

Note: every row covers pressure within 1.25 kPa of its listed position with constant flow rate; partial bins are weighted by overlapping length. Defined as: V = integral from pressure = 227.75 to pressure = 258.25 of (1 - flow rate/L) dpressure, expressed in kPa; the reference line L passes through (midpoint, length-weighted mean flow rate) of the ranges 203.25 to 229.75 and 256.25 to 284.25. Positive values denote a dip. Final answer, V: -4.2 kPa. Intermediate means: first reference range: 19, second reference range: 23.1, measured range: 23.9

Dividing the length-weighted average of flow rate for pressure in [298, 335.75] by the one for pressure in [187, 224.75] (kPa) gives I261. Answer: 1.20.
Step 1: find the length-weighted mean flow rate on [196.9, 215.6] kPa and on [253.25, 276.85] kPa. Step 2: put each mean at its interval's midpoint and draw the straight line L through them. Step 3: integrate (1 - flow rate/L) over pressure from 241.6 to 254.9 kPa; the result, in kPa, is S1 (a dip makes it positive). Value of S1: -1.34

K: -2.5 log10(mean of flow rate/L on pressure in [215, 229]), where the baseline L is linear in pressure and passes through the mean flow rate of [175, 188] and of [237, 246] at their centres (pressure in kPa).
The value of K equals 0.14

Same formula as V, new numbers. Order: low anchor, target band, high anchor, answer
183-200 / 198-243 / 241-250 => 3.32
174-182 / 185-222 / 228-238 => 6.60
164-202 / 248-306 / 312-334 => -3.34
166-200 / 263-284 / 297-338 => -1.52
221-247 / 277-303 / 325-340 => 0.40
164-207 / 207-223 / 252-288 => 1.94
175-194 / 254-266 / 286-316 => -0.99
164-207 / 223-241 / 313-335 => -2.48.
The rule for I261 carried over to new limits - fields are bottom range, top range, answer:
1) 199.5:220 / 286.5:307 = 1.26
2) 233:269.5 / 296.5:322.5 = 0.94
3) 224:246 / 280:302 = 0.93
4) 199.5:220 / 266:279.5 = 1.34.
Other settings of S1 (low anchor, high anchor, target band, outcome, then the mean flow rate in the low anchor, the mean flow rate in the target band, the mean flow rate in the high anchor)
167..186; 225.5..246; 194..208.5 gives 3.5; 21.2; 17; 23.9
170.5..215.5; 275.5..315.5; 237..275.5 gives -4.6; 19.2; 23.6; 22.2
